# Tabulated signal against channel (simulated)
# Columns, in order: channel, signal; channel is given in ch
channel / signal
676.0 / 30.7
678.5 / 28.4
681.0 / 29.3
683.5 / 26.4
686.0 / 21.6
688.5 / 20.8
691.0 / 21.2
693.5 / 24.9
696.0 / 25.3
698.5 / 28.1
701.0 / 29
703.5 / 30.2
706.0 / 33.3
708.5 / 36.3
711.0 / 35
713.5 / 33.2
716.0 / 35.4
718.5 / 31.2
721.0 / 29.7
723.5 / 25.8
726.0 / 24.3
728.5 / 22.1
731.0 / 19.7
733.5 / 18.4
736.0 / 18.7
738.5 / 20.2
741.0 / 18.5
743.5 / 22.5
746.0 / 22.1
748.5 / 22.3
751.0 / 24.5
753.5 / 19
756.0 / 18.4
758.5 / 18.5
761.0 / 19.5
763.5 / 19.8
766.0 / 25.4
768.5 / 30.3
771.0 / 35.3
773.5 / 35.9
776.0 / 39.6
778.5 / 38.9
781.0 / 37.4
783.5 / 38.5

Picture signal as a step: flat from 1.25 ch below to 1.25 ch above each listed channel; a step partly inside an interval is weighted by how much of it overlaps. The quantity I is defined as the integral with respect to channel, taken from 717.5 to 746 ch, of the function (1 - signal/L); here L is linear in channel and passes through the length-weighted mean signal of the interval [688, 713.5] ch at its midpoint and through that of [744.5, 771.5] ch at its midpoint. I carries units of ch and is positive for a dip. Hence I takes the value 3.3 ch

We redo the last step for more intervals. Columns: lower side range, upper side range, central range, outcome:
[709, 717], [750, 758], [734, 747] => 2.4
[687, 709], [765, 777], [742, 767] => 8.5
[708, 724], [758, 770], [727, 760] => 8.1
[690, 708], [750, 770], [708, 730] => -3.3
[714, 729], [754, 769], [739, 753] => 1.4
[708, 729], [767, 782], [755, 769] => 5.3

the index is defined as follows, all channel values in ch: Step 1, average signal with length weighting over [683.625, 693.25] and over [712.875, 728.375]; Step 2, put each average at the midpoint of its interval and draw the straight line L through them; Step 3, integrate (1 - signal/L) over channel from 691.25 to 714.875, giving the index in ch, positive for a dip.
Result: -4.4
